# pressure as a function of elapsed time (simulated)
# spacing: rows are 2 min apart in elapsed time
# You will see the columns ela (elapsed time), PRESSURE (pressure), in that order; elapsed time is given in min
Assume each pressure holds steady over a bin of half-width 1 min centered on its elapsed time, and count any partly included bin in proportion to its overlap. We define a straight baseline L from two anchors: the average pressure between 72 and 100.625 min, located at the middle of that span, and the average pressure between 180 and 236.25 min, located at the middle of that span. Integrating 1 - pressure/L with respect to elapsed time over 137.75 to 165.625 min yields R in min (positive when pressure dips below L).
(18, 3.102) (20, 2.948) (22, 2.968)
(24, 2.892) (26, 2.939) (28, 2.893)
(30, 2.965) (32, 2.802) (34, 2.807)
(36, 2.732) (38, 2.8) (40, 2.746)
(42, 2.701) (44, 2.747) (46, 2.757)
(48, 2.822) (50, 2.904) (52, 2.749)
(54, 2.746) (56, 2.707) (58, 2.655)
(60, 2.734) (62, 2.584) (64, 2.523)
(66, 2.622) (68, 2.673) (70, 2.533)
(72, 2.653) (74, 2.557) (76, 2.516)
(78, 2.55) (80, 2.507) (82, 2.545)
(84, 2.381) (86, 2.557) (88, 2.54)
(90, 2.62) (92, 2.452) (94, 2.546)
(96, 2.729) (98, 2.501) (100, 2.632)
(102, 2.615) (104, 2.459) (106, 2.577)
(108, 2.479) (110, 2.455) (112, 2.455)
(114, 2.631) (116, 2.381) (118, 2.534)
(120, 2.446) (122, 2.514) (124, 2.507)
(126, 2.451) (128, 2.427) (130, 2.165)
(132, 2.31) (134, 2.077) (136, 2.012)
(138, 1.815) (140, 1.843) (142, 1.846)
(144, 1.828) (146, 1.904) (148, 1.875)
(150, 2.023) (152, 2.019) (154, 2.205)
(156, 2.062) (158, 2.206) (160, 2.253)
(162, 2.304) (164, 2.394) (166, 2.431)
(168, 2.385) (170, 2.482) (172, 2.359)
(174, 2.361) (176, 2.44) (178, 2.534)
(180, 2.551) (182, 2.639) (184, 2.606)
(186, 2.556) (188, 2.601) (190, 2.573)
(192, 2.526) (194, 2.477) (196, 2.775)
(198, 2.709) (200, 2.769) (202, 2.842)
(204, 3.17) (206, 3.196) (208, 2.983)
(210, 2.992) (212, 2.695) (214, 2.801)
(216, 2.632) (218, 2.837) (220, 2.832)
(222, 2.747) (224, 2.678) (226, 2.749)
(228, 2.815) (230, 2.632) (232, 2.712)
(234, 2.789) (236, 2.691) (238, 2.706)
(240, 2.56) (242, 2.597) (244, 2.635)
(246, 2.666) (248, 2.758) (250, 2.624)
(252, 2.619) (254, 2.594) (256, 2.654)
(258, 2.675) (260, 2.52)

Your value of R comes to 6.3 min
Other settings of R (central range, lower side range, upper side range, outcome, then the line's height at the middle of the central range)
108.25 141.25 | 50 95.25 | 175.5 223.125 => 4.19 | 2.65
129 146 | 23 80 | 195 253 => 4.72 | 2.74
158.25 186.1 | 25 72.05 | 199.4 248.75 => 3.31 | 2.77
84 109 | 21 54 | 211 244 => 2.13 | 2.79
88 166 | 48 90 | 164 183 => 6.90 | 2.53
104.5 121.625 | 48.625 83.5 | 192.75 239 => 1.19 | 2.68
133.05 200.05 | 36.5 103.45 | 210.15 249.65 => 9.58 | 2.68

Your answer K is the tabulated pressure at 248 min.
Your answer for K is 2.758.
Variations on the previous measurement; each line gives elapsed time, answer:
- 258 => 2.675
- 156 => 2.062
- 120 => 2.446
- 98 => 2.501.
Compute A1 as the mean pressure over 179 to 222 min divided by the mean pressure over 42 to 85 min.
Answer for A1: 1.04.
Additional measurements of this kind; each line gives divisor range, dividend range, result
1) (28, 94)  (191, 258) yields 1.03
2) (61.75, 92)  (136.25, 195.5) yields 0.89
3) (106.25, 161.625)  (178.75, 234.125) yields 1.24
